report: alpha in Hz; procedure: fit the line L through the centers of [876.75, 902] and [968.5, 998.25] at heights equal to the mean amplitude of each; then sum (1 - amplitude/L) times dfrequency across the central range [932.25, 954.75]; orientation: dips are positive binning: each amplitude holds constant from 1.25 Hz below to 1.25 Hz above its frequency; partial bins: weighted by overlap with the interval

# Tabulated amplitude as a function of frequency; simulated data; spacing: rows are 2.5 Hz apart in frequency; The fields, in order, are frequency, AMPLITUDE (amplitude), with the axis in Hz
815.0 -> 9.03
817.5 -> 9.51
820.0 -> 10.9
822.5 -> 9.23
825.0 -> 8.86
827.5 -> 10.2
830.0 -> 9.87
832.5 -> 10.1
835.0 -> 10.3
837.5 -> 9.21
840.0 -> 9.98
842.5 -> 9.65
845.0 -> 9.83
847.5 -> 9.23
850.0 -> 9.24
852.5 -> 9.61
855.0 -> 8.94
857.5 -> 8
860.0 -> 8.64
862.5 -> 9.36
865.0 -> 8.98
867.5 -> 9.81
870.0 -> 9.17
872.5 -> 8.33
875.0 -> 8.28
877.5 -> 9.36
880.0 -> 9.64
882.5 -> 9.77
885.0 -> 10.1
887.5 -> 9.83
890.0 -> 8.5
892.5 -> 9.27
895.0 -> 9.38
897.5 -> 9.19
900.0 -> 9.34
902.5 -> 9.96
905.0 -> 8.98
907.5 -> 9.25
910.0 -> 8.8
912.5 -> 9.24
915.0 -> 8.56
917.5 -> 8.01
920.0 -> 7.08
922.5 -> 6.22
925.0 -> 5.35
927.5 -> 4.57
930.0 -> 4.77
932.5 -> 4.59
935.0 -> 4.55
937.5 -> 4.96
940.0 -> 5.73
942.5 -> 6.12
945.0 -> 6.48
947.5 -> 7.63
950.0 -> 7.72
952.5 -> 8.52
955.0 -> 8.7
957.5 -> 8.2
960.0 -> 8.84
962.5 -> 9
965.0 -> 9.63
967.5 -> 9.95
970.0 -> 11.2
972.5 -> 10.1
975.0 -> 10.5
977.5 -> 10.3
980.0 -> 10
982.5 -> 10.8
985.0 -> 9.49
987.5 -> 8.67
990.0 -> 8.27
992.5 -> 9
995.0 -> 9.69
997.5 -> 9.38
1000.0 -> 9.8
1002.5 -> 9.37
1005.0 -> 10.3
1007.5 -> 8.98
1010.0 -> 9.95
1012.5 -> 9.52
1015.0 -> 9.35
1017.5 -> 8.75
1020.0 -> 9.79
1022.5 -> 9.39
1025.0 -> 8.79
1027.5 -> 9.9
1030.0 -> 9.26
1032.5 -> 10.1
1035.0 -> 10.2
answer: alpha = 7.5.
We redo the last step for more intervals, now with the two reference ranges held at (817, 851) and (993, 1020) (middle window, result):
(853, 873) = 1.53 Hz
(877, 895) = 0.32 Hz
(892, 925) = 3.64 Hz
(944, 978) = 1.84 Hz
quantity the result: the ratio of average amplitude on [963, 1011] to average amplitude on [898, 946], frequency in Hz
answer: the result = 1.4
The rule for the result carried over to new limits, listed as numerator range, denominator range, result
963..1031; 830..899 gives 1.03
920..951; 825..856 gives 0.60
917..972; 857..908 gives 0.78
